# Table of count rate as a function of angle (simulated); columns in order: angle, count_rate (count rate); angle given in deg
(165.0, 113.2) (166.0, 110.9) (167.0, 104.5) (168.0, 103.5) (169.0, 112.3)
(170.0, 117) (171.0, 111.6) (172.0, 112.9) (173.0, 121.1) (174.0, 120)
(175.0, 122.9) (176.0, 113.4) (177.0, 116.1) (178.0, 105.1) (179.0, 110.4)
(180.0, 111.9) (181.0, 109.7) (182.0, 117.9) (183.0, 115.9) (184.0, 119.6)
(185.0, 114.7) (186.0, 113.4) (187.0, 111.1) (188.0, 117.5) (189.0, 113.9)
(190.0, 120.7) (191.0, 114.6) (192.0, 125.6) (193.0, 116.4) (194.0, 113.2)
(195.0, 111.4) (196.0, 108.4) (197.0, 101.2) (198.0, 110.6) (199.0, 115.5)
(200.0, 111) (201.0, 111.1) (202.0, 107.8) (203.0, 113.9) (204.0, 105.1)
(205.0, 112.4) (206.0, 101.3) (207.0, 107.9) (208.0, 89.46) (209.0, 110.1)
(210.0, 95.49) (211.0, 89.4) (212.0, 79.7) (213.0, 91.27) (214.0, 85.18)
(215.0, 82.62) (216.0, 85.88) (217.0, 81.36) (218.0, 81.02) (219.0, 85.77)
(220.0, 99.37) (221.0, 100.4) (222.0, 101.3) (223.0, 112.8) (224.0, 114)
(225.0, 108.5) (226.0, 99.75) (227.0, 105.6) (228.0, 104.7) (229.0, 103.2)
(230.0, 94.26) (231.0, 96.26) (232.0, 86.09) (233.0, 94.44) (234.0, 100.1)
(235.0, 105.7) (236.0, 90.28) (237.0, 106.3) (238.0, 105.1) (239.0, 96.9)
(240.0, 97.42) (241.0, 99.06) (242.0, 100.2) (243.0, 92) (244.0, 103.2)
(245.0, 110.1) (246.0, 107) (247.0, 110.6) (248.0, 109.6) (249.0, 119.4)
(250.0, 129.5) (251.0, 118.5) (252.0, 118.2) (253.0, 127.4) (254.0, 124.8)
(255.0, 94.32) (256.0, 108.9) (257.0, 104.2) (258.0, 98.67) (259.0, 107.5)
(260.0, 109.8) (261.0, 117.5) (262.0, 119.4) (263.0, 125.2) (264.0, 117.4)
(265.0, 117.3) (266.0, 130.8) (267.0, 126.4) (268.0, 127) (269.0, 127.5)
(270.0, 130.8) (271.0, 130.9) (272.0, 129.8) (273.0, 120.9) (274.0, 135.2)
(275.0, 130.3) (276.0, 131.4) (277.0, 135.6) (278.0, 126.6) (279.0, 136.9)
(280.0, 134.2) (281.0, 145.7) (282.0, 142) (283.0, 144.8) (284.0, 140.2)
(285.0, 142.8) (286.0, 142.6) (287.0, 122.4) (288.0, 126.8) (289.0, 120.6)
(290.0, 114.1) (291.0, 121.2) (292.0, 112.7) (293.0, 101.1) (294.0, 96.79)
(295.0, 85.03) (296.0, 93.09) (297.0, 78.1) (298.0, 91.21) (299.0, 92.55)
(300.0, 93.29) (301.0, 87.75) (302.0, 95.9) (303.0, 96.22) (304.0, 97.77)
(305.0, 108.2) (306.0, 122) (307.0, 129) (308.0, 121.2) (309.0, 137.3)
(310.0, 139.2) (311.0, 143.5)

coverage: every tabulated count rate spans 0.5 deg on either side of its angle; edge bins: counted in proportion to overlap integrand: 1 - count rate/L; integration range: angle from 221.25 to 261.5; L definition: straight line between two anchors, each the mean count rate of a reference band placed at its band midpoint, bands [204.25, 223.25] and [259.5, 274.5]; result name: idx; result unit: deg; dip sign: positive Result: 1.44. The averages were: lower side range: 94.3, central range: 106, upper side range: 124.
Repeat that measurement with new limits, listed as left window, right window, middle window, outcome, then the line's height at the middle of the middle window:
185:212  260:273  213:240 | 4.3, 115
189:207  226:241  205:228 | 1.9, 105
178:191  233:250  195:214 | 1.3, 111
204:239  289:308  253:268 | -2.3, 99.7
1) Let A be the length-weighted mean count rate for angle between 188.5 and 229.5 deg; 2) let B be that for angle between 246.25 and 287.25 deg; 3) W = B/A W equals 1.2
